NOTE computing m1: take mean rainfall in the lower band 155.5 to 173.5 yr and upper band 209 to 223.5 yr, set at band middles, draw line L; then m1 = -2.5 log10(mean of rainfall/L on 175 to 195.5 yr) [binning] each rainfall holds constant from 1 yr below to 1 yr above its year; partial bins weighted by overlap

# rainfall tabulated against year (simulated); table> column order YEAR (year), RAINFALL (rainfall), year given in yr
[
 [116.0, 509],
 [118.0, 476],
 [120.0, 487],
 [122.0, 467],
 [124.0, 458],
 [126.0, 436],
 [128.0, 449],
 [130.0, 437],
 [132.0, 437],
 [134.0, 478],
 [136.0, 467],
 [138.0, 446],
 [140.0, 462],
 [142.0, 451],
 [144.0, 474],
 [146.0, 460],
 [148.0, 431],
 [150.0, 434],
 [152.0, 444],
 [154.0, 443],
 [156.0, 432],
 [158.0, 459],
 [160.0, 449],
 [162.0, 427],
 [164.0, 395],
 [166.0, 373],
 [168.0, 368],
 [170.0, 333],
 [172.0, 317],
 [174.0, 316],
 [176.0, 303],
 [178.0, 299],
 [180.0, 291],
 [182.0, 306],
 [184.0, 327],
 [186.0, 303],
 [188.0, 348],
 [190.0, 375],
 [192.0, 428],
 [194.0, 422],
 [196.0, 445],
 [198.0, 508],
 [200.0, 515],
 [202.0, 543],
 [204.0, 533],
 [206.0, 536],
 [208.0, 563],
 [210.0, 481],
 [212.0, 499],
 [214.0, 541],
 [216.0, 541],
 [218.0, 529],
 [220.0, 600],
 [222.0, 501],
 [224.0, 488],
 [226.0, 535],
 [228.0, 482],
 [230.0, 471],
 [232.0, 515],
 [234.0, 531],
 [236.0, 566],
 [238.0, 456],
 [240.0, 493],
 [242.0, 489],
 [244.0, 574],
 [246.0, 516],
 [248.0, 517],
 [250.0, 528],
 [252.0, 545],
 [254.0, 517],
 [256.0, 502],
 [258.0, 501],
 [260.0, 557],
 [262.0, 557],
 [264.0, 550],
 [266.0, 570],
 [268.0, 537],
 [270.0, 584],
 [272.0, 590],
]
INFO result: 0.29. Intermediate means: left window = 392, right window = 526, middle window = 343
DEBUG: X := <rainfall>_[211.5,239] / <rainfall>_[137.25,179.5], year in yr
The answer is 1.28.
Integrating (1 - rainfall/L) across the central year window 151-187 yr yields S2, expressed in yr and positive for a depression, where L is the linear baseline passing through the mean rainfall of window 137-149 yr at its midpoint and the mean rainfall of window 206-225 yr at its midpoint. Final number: 8.5 yr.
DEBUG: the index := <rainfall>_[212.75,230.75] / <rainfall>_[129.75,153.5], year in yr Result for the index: 1.2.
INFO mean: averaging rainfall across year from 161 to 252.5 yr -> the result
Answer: 455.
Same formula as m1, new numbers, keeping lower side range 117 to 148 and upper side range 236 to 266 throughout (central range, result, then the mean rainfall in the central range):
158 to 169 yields 0.17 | 408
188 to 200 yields 0.14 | 435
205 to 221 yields -0.07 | 536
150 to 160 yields 0.06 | 444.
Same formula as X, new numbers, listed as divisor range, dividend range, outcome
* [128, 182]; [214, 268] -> 1.29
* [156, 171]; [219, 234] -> 1.28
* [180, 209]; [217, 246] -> 1.19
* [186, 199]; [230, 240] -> 1.24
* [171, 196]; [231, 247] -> 1.52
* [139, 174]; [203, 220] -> 1.27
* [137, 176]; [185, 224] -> 1.17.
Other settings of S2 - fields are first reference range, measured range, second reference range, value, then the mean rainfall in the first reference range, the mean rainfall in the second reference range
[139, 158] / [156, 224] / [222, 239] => 6.9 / 448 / 505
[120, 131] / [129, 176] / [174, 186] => -5.0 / 453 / 306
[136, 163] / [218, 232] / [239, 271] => -0.1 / 448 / 534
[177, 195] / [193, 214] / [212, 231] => -3.7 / 344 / 520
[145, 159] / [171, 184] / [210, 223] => 4.6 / 443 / 531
